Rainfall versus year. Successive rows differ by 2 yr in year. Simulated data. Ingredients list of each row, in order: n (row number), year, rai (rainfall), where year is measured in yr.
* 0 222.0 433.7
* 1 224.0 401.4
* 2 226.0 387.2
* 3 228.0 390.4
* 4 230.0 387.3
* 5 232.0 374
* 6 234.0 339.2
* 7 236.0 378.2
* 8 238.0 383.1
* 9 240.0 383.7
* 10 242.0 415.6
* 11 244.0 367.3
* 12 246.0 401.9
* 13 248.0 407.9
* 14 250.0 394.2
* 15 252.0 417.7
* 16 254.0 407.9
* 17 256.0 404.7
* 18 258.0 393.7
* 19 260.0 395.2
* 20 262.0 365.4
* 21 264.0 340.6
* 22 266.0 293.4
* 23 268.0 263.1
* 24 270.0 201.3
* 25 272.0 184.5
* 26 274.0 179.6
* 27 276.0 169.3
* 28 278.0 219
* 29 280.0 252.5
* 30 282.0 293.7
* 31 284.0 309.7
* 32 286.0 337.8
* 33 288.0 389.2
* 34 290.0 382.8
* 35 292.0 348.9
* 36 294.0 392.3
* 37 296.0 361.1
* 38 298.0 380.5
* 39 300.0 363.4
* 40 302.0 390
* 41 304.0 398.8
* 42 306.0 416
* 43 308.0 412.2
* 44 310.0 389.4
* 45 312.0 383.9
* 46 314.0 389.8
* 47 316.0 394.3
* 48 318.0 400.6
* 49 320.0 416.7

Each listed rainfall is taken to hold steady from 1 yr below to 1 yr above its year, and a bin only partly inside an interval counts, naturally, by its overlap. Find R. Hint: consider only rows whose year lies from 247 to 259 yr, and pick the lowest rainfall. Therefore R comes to 393.7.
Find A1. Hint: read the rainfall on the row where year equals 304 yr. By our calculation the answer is 398.8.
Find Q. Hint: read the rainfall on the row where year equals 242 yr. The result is 415.6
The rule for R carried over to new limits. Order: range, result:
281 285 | 293.7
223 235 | 339.2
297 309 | 363.4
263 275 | 179.6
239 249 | 367.3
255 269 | 263.1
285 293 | 337.8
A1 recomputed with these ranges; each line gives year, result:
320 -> 416.7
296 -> 361.1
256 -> 404.7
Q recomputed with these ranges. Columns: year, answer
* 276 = 169.3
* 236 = 378.2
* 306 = 416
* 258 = 393.7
